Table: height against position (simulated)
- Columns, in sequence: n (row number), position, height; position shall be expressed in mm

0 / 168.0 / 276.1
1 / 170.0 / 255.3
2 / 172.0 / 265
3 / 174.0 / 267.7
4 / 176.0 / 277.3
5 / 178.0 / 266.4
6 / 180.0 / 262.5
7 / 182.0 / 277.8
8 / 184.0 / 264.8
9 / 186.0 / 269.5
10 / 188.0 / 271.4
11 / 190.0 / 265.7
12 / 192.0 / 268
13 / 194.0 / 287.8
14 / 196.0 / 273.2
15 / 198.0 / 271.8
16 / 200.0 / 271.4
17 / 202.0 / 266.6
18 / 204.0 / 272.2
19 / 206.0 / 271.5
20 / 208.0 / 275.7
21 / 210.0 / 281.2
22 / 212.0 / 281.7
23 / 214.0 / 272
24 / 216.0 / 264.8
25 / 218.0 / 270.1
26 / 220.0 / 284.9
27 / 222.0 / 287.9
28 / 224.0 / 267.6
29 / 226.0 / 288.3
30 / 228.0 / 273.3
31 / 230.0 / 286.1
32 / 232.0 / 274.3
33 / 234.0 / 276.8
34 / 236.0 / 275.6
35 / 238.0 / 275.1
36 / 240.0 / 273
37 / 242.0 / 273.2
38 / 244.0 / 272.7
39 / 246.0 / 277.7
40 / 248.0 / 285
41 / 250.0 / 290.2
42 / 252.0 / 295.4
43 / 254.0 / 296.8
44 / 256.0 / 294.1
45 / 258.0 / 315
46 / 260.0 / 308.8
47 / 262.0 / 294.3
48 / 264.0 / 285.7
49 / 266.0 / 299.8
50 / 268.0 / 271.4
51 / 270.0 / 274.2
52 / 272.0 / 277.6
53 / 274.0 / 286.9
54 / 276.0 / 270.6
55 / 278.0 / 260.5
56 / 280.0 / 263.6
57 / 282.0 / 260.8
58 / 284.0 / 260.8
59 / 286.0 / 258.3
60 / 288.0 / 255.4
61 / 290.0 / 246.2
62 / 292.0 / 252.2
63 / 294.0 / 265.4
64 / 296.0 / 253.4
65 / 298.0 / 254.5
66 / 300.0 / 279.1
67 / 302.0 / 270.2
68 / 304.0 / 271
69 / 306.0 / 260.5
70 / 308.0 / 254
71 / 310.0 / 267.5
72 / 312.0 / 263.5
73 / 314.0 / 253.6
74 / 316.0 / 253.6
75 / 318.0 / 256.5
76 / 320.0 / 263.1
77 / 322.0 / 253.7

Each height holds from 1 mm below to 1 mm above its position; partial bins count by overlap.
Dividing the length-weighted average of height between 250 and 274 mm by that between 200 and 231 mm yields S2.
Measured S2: 1.1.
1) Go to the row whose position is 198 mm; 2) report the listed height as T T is 271.8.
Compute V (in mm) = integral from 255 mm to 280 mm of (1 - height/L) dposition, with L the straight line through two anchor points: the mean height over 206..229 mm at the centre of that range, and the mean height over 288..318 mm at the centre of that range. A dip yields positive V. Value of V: -1.7 mm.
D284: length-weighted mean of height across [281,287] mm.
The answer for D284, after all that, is 260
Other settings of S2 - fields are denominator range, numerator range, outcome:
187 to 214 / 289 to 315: 0.95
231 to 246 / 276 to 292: 0.94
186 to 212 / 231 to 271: 1.04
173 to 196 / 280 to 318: 0.96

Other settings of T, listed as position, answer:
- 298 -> 254.5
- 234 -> 276.8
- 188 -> 271.4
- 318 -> 256.5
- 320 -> 263.1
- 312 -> 263.5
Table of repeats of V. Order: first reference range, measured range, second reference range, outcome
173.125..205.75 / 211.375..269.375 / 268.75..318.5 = -3.5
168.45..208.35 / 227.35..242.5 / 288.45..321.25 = -0.6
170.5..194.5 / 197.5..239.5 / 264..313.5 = -1.1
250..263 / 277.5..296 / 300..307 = 1.5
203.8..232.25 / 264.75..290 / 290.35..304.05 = -0.3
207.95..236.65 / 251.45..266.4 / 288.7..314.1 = -1.6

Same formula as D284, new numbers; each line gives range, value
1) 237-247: 274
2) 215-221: 273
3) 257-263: 306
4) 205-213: 278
